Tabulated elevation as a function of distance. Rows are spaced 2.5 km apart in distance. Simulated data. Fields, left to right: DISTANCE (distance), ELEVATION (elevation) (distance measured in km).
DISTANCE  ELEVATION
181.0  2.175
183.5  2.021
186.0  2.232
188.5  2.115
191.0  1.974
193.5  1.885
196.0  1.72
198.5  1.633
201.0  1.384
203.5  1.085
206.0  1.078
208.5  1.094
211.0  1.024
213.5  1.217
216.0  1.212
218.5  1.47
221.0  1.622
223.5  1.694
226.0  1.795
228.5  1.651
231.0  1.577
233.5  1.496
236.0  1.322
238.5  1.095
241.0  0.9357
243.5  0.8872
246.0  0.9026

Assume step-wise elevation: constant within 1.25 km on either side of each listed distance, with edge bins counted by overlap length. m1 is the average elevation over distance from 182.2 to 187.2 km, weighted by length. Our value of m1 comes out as 2.13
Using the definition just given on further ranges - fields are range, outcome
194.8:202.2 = 1.58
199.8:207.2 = 1.18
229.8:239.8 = 1.37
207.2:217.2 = 1.14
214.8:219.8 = 1.35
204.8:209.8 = 1.09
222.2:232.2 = 1.68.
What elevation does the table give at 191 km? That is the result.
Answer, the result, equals 1.974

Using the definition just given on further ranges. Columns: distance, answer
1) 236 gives 1.322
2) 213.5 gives 1.217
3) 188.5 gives 2.115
